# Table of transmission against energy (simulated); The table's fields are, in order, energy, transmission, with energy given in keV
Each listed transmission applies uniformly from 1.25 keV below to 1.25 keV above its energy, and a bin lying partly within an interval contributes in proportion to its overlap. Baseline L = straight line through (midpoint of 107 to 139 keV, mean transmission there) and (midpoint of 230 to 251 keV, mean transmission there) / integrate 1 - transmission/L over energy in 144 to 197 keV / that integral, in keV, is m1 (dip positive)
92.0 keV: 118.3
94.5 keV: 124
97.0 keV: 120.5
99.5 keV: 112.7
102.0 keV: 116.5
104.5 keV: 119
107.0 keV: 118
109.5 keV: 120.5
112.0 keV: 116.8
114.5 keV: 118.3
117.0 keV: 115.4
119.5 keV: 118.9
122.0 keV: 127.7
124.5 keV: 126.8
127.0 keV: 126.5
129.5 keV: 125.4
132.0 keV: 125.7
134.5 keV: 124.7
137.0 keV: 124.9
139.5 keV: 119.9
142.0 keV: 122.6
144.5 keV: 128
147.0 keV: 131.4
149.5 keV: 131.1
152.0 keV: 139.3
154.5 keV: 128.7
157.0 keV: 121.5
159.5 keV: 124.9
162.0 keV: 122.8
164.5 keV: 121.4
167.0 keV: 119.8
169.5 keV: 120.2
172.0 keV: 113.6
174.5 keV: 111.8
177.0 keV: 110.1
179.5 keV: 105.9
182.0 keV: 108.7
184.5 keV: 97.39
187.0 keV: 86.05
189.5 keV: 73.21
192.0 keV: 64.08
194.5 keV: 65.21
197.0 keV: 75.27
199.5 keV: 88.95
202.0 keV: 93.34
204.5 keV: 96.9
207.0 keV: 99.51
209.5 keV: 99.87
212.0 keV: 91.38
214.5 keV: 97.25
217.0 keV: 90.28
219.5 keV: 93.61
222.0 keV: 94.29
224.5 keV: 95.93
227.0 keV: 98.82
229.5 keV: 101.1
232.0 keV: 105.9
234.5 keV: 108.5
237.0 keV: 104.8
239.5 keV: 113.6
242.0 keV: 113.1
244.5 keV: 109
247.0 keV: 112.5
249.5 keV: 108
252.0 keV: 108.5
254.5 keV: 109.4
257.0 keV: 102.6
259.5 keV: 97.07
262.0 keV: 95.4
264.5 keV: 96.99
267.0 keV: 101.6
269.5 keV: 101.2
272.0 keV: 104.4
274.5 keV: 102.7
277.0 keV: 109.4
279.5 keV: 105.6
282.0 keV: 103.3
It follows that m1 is 3.5 keV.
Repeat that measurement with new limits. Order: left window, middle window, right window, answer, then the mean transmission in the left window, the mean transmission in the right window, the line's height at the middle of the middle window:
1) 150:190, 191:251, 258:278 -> 5.6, 114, 101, 107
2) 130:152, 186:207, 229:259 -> 6.3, 127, 108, 117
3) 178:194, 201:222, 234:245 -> 0.7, 88.4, 110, 98.7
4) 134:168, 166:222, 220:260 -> 9.9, 126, 105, 116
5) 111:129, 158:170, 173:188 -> -1.5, 122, 104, 109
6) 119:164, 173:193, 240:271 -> 3.9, 126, 105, 118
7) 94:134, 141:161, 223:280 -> -2.1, 121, 105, 116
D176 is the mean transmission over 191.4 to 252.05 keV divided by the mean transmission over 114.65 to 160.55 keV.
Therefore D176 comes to 0.8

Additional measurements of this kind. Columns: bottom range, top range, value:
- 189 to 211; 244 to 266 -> 1.23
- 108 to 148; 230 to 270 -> 0.86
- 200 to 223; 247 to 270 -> 1.08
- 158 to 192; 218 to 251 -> 0.97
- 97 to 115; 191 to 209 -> 0.72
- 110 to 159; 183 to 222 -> 0.70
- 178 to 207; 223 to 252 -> 1.22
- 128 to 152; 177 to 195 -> 0.70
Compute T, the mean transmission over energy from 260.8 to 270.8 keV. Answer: 98.8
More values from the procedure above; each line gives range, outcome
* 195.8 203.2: 85.9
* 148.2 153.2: 135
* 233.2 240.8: 109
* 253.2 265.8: 100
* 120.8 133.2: 126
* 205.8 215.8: 97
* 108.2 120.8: 118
